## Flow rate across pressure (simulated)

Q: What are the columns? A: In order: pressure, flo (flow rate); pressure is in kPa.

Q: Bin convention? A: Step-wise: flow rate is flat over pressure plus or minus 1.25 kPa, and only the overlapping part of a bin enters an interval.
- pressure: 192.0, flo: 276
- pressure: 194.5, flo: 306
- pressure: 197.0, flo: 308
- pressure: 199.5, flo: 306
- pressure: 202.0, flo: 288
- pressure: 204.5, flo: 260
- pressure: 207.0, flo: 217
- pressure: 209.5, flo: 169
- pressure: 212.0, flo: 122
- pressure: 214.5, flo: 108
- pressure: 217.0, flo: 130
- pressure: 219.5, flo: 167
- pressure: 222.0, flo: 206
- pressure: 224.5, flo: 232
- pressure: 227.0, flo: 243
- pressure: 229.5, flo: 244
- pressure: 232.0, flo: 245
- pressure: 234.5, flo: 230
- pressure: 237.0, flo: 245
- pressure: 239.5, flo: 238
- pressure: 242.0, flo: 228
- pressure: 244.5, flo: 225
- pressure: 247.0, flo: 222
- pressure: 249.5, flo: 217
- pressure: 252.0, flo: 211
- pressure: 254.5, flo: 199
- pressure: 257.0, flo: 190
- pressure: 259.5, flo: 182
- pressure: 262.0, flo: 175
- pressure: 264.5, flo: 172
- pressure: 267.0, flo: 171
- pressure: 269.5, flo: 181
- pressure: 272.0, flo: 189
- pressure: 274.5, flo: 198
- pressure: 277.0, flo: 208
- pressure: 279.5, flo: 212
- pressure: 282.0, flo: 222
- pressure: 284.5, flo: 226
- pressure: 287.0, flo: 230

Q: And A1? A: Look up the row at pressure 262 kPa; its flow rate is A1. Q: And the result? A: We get 175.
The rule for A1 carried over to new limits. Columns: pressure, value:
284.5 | 226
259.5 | 182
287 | 230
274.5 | 198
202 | 288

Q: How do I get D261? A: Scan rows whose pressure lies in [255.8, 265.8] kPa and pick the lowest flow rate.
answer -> 172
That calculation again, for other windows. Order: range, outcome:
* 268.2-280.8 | 181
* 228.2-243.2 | 228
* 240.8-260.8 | 182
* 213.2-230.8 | 108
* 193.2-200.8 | 306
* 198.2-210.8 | 169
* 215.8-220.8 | 130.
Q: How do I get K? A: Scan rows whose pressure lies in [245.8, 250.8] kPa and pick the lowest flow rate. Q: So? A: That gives 217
